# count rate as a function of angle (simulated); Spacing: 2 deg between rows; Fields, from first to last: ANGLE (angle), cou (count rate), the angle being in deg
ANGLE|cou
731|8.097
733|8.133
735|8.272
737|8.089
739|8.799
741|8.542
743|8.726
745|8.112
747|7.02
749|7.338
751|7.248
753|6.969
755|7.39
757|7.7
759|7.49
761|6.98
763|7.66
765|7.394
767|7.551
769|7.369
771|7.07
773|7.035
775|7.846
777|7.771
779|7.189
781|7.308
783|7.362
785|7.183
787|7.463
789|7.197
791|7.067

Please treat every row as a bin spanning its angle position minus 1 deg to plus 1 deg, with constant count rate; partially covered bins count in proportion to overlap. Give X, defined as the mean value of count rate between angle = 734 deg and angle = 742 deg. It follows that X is 8.43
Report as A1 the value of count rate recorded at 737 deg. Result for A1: 8.089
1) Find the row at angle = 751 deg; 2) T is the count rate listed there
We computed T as 7.248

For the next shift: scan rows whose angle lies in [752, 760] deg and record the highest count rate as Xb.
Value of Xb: 7.7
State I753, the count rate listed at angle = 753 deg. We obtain 6.969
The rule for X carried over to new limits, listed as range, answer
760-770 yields 7.39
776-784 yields 7.41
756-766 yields 7.44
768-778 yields 7.42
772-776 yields 7.44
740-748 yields 8.1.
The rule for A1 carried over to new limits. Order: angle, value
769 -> 7.369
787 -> 7.463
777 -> 7.771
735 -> 8.272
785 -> 7.183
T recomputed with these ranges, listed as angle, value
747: 7.02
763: 7.66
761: 6.98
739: 8.799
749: 7.338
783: 7.362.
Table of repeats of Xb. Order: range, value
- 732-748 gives 8.799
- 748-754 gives 7.338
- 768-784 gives 7.846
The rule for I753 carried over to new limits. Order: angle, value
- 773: 7.035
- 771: 7.07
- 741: 8.542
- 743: 8.726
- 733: 8.133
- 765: 7.394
